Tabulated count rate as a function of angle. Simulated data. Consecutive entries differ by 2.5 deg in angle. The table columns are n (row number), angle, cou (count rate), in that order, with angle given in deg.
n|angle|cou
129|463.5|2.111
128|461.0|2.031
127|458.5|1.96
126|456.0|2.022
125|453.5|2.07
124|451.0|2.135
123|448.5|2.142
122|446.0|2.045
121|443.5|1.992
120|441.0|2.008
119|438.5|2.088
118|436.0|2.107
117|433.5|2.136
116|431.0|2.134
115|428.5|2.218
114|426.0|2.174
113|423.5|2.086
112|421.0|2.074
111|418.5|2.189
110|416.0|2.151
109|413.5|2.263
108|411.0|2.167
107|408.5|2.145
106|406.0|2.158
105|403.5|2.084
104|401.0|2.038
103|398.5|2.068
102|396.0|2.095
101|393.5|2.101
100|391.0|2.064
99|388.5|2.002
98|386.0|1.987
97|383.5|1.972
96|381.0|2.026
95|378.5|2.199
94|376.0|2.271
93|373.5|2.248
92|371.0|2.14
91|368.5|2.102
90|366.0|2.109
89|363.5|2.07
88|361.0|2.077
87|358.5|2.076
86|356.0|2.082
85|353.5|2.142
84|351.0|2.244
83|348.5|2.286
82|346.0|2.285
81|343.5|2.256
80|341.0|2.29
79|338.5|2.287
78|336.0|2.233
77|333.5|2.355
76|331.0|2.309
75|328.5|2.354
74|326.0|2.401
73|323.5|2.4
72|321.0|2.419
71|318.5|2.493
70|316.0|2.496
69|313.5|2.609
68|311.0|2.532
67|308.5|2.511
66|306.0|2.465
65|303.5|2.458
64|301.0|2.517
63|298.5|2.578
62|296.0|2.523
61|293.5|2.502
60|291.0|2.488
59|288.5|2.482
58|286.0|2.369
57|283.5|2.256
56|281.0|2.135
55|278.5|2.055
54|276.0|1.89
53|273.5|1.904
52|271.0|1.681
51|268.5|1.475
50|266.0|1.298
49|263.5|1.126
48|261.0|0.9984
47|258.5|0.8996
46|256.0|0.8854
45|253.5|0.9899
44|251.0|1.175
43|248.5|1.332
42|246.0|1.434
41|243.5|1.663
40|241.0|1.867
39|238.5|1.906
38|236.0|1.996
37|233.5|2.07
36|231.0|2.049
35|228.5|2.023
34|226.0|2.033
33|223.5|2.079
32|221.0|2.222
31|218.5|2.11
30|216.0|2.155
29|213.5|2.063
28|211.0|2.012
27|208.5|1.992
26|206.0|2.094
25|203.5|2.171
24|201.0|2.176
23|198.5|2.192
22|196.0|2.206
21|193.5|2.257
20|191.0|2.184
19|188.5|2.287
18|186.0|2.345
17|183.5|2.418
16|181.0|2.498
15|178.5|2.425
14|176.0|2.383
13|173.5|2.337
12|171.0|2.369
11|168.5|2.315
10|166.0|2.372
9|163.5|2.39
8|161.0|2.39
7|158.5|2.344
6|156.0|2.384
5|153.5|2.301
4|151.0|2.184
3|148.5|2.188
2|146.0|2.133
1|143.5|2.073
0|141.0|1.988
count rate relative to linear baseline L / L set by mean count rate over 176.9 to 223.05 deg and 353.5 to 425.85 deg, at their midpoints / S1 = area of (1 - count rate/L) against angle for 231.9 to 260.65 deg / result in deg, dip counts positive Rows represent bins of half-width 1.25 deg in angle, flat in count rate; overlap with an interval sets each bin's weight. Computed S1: 9.47 deg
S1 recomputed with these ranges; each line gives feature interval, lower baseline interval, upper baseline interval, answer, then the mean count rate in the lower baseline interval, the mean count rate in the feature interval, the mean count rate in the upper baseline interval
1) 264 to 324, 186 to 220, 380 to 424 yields -3.7 deg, 2.15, 2.26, 2.09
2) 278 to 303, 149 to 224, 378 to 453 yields -2.5 deg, 2.26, 2.4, 2.1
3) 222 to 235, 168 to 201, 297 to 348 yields 1.6 deg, 2.32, 2.05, 2.41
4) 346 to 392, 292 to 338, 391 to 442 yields 3.1 deg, 2.45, 2.12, 2.12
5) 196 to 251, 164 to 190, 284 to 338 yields 9.8 deg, 2.37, 1.97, 2.45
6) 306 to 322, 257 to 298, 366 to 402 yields -4.5 deg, 1.89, 2.51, 2.09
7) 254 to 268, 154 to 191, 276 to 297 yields 7.6 deg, 2.37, 1.06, 2.32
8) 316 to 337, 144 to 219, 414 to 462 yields -2.1 deg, 2.26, 2.38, 2.1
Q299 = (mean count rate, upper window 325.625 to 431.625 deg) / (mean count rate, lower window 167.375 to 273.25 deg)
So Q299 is 1.13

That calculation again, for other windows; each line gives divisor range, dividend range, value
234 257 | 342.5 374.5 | 1.44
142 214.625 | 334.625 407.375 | 0.95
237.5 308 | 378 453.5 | 1.14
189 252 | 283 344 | 1.22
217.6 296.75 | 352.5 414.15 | 1.17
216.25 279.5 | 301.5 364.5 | 1.41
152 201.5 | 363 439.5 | 0.91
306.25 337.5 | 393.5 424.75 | 0.88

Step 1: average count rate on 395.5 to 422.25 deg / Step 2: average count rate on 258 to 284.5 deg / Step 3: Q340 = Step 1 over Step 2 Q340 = 1.3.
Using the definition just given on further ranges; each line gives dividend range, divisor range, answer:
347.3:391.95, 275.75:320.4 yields 0.87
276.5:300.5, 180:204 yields 1.04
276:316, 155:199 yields 1.03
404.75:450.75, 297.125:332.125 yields 0.86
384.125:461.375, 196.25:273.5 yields 1.20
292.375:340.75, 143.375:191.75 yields 1.05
